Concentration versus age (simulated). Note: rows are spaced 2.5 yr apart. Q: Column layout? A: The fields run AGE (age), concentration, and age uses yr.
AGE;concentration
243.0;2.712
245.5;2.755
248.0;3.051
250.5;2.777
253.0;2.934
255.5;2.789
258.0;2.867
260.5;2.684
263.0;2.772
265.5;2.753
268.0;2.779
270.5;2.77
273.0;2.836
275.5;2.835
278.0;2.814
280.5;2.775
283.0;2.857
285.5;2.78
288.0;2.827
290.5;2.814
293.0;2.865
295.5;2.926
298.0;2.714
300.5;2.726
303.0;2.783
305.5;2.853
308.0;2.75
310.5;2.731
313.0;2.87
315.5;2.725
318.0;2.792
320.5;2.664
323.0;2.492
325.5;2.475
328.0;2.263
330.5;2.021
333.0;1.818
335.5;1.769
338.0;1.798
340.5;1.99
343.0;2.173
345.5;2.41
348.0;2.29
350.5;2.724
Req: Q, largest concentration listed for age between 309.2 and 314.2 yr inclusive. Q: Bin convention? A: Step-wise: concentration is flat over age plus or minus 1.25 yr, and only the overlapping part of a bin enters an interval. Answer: 2.87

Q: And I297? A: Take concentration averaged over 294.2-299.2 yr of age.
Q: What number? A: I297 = 2.82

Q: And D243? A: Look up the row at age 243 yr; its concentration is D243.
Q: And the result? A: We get 2.712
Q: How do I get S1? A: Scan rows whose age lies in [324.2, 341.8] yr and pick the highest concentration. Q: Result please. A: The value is 2.475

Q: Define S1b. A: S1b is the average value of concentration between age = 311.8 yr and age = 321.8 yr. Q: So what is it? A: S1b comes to 2.76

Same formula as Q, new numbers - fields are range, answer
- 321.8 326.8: 2.492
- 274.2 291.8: 2.857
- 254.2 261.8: 2.867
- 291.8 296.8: 2.926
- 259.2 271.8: 2.779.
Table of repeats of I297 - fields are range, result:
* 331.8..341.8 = 1.85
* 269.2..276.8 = 2.81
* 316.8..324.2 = 2.65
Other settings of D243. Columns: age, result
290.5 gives 2.814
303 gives 2.783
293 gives 2.865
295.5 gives 2.926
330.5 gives 2.021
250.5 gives 2.777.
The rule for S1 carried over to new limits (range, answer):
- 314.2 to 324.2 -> 2.792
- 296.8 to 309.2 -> 2.853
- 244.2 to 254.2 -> 3.051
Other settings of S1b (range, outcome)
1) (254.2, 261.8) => 2.78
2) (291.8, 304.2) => 2.8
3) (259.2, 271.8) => 2.75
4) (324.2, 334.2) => 2.15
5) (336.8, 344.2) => 1.99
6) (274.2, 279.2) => 2.82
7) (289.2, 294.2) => 2.84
